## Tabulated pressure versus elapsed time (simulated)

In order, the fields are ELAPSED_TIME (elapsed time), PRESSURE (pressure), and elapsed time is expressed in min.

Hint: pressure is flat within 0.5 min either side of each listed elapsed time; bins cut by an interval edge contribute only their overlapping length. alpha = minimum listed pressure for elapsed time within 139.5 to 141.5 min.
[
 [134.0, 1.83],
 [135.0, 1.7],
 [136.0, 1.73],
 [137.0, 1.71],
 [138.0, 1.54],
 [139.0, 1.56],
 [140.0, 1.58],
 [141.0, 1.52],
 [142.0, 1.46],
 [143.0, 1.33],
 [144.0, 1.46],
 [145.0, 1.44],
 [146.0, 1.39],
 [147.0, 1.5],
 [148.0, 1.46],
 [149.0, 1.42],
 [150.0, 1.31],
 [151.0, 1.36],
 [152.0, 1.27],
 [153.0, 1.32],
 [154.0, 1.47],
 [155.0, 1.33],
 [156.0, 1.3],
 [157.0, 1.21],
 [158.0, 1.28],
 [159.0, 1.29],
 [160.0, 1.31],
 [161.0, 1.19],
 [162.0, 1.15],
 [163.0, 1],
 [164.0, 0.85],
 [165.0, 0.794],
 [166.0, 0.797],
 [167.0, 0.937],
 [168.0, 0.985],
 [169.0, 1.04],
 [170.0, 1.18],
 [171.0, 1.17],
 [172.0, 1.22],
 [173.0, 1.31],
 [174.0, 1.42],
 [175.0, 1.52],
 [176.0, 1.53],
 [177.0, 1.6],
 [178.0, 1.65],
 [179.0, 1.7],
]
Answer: 1.52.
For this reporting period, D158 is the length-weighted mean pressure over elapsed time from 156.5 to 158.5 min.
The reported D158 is 1.25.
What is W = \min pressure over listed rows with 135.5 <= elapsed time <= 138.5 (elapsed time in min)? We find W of 1.54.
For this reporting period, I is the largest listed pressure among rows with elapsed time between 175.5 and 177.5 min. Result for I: 1.6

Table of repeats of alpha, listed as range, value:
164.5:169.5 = 0.794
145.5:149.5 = 1.39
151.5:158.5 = 1.21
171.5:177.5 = 1.22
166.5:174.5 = 0.937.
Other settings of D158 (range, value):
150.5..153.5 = 1.32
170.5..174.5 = 1.28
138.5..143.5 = 1.49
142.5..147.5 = 1.42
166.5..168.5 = 0.961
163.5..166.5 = 0.814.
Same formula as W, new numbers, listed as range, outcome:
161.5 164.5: 0.85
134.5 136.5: 1.7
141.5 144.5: 1.33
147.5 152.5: 1.27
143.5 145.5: 1.44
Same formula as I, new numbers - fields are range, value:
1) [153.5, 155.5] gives 1.47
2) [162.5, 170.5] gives 1.18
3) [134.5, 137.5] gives 1.73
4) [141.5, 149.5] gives 1.5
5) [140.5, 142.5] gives 1.52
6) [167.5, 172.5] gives 1.22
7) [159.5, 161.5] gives 1.31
